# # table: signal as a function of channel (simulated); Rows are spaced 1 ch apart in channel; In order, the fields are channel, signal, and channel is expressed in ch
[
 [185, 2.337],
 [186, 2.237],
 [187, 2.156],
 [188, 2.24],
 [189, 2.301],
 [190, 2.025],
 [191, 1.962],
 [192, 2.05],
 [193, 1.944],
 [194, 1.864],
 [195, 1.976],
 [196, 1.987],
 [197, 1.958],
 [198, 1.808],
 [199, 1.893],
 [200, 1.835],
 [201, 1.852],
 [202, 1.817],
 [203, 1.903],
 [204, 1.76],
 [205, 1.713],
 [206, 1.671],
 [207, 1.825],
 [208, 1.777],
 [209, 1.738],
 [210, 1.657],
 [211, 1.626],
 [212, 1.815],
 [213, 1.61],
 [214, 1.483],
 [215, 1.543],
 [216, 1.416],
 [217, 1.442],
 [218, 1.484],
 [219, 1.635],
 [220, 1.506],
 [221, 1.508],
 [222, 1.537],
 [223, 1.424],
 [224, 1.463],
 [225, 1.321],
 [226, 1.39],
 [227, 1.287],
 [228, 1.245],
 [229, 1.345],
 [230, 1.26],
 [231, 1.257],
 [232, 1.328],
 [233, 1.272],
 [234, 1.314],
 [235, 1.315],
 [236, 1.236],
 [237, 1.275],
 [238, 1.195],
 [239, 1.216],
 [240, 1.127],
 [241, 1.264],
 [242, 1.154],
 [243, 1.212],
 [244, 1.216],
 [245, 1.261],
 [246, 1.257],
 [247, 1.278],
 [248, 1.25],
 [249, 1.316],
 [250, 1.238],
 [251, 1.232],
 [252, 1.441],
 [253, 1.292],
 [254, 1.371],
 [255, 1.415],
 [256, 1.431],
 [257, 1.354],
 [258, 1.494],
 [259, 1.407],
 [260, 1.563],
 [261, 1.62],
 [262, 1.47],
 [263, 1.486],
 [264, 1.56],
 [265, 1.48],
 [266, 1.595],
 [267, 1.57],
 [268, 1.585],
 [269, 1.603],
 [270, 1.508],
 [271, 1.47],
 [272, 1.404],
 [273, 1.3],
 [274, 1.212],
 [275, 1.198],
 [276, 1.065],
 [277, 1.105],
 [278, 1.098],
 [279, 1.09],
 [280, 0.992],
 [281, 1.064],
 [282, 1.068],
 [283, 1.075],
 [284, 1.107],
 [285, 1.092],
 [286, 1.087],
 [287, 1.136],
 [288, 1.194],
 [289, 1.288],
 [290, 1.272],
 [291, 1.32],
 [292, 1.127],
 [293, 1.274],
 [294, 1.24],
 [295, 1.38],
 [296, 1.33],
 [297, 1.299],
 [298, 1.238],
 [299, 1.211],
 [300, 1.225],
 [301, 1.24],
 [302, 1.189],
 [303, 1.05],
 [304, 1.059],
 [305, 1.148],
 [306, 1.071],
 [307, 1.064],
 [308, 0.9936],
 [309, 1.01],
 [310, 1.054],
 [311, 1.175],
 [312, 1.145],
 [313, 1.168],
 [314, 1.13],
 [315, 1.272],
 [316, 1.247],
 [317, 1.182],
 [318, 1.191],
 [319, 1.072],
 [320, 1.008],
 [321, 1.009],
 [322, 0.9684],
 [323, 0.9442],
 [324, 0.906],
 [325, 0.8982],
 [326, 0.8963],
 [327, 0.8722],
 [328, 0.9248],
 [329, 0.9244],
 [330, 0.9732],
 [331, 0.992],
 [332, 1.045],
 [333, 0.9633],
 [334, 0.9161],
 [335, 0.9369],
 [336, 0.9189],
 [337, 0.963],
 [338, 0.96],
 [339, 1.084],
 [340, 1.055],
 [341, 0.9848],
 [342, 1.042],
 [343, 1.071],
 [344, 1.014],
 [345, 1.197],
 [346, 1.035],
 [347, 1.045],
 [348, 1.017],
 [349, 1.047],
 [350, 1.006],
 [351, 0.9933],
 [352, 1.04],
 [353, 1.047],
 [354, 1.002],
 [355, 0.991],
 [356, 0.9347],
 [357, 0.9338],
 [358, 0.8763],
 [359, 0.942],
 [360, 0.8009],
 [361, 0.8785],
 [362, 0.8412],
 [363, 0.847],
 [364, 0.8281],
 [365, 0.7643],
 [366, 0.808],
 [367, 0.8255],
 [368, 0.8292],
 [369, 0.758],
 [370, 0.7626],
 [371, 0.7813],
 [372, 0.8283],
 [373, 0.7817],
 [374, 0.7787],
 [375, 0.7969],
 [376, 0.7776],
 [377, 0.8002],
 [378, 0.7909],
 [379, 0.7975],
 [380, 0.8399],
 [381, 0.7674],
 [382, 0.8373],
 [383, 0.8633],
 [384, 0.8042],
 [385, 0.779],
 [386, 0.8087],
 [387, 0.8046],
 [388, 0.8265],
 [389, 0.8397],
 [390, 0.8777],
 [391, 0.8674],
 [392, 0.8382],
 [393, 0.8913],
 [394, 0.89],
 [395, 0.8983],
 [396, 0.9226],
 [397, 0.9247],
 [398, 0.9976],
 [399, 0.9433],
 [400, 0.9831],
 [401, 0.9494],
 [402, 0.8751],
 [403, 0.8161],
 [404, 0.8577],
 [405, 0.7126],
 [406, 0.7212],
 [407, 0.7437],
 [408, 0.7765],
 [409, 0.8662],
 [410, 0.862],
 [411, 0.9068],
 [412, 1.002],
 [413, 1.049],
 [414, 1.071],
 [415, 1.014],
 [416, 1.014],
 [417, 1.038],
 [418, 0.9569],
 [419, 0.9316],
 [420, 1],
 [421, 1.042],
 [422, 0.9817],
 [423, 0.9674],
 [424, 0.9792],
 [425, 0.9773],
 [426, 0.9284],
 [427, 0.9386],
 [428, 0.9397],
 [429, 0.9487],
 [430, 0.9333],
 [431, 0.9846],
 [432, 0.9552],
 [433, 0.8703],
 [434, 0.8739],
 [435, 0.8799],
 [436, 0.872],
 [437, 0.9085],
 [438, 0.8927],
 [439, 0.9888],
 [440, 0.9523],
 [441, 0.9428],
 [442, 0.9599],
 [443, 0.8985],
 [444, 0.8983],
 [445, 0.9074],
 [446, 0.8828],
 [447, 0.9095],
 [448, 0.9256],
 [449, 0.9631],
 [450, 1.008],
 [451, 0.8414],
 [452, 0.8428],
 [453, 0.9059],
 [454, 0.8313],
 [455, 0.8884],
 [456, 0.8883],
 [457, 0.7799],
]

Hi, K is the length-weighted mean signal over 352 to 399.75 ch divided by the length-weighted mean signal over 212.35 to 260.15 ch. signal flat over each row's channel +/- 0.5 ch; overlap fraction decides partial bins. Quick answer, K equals 0.63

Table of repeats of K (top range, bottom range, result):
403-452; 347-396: 1.07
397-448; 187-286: 0.63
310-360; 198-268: 0.70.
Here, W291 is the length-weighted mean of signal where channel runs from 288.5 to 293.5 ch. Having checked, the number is 1.26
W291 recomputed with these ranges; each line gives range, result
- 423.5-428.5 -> 0.953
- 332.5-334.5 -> 0.94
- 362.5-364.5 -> 0.838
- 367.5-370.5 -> 0.783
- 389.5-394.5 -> 0.873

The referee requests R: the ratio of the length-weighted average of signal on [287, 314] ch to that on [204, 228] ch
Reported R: 0.8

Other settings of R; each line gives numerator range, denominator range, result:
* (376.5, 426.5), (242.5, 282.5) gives 0.67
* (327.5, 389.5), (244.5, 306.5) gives 0.70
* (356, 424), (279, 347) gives 0.80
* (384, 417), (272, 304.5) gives 0.75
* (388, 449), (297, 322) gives 0.81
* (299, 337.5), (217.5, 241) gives 0.78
